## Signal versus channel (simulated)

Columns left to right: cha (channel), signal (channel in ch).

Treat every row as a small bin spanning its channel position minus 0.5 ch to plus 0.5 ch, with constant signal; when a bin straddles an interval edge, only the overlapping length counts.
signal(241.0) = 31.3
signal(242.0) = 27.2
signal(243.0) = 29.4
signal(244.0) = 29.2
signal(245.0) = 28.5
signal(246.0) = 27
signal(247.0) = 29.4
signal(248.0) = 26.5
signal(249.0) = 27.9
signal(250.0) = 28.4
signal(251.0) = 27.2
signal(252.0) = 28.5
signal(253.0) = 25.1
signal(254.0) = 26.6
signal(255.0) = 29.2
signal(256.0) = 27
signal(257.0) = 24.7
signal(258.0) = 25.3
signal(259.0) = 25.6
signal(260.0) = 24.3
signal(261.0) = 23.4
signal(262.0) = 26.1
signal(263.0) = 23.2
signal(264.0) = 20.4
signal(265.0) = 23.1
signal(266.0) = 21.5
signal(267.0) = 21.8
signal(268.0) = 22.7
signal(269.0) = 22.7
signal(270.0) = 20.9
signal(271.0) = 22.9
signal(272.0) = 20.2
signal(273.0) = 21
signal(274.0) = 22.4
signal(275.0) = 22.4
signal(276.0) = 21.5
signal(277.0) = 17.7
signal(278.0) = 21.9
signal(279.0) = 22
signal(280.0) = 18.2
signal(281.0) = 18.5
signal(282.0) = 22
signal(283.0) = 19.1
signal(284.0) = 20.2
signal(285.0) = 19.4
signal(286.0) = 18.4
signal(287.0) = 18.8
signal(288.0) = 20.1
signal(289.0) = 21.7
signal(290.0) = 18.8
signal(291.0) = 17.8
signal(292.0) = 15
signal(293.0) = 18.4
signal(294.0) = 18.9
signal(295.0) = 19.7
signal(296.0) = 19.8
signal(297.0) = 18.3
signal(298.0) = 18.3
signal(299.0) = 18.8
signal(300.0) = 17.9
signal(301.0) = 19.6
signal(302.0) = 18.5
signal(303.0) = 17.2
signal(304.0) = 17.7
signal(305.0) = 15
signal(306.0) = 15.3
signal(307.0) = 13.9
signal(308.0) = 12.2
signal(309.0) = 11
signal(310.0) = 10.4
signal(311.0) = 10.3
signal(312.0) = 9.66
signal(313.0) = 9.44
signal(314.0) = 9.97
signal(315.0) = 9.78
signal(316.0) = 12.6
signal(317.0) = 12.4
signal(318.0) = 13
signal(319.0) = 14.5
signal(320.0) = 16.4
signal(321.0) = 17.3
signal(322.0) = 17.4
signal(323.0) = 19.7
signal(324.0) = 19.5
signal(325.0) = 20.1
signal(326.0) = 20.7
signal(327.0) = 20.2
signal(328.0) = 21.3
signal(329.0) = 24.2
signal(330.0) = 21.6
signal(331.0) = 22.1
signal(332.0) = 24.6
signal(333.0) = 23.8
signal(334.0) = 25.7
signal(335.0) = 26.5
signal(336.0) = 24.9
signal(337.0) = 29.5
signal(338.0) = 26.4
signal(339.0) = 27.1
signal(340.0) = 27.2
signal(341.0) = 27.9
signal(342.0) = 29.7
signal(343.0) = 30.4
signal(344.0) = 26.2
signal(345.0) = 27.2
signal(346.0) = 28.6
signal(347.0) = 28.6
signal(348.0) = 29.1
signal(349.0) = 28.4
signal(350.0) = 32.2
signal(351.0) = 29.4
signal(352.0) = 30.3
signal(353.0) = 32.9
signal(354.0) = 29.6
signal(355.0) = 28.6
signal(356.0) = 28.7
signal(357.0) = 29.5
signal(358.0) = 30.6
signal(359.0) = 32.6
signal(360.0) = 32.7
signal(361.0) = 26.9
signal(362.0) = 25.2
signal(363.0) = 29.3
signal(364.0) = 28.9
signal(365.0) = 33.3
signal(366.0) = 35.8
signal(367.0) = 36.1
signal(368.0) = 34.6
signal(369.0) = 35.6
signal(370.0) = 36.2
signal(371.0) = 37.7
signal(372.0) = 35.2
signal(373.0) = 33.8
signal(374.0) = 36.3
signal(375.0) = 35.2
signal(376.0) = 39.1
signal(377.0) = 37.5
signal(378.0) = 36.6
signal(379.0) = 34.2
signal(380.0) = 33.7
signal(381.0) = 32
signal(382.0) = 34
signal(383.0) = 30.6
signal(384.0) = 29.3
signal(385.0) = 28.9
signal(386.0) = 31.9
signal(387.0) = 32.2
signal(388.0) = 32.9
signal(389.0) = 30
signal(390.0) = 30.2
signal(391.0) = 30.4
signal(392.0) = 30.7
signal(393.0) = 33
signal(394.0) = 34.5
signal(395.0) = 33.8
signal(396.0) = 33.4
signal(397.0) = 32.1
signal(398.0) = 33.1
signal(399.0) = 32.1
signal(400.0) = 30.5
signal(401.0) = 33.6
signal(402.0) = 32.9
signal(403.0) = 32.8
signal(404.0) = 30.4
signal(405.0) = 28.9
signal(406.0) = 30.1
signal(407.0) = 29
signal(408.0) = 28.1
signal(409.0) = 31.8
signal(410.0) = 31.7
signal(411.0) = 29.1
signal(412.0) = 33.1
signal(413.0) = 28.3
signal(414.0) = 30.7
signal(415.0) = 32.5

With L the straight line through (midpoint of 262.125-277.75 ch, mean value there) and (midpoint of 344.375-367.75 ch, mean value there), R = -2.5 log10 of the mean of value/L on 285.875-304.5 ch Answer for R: 0.28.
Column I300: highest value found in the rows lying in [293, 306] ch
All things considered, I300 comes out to 19.8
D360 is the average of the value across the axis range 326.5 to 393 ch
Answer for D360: 30.2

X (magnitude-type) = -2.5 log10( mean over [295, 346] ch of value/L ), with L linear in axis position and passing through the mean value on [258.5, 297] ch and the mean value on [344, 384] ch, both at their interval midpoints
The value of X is 0.35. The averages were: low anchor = 20.8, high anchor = 32.1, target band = 19.4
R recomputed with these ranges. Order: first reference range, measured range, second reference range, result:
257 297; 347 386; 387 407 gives -0.12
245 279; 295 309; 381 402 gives 0.49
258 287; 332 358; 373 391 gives 0.04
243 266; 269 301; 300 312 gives -0.03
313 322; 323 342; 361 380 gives -0.25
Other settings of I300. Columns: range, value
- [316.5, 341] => 29.5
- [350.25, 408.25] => 39.1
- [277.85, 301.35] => 22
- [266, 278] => 22.9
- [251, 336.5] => 29.2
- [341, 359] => 32.9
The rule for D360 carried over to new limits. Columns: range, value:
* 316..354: 24.2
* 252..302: 21.3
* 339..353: 28.9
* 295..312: 15.8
